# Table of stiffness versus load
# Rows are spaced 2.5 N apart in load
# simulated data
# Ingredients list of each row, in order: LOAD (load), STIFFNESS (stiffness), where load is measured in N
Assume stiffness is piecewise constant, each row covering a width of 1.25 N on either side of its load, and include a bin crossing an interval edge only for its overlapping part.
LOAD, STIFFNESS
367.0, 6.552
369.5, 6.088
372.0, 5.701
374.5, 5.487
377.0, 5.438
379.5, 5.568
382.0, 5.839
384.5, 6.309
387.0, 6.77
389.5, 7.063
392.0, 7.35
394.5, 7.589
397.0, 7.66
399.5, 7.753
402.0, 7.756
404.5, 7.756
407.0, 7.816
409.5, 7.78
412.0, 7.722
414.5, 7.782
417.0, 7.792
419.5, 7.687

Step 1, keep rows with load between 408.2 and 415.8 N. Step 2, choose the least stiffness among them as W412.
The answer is 7.722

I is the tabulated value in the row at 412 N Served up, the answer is 7.722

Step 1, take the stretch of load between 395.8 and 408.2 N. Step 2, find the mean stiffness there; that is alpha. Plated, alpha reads 7.75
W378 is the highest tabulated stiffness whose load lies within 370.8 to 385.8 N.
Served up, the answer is 6.309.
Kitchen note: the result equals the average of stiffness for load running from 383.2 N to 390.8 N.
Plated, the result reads 6.71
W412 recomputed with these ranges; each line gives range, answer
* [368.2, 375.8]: 5.487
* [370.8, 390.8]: 5.438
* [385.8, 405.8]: 6.77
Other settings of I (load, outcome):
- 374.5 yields 5.487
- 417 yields 7.792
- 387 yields 6.77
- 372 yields 5.701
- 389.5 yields 7.063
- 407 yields 7.816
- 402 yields 7.756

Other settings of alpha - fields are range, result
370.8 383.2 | 5.61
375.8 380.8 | 5.51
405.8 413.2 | 7.77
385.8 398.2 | 7.29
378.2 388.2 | 6.11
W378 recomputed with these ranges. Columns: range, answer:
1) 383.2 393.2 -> 7.35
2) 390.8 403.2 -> 7.756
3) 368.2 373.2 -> 6.088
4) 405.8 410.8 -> 7.816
